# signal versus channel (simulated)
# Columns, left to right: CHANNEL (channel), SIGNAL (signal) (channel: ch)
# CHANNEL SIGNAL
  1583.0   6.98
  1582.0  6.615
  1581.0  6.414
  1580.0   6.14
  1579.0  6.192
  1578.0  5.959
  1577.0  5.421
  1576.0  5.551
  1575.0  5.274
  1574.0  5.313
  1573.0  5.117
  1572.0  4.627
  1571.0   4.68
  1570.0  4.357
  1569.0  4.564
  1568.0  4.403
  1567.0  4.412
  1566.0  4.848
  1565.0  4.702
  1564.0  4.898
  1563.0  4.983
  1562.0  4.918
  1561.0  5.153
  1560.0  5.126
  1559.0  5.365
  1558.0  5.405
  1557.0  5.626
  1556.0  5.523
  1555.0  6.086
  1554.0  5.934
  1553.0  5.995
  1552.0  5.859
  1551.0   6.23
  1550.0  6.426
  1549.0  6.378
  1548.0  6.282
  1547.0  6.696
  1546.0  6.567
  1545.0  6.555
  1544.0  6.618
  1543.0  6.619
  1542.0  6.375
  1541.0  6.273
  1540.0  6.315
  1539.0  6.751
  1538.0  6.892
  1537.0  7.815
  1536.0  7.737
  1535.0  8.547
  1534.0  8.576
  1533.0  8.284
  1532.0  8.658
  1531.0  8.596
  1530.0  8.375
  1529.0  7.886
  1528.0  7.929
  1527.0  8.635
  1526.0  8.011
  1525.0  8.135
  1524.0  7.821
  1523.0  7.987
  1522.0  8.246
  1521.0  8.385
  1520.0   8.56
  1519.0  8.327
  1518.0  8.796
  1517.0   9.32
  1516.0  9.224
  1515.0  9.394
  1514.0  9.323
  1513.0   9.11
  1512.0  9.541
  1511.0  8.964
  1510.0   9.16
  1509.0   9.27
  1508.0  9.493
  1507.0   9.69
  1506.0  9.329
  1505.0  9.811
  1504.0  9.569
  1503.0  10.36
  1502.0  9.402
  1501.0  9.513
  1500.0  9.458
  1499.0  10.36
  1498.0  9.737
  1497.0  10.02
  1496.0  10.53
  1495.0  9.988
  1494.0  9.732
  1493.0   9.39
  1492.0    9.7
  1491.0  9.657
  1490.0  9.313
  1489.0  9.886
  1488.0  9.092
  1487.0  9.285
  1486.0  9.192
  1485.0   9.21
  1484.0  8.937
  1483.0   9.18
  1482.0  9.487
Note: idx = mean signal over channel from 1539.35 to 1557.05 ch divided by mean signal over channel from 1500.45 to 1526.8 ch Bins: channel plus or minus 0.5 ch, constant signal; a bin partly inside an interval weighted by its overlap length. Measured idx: 0.7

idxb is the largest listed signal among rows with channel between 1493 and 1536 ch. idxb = 10.53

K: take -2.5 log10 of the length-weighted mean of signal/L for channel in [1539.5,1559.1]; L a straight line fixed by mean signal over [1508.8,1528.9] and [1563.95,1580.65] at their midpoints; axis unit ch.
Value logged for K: 0.08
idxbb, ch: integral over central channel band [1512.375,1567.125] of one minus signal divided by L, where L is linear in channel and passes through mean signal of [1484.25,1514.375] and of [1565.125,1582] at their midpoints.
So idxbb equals 1.5 ch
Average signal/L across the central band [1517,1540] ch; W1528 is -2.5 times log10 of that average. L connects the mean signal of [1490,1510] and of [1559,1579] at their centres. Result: -0.049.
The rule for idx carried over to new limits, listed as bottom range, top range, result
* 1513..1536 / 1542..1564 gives 0.70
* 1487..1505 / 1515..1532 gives 0.87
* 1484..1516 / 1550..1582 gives 0.56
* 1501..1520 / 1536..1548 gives 0.72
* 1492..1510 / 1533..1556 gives 0.69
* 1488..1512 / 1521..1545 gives 0.80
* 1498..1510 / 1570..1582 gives 0.57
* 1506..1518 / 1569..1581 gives 0.57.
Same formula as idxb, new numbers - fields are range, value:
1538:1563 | 6.892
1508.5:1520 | 9.541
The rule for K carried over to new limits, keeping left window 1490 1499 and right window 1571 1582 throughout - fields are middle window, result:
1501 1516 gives -0.04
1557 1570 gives 0.27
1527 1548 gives 0.03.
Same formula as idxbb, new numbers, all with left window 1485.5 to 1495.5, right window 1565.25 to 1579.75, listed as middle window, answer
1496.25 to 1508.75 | -1.2 ch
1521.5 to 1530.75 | -0.7 ch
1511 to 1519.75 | -1.0 ch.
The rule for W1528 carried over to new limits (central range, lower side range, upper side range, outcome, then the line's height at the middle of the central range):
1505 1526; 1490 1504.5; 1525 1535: 0.01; 8.98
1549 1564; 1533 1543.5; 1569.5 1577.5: 0.09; 6.1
